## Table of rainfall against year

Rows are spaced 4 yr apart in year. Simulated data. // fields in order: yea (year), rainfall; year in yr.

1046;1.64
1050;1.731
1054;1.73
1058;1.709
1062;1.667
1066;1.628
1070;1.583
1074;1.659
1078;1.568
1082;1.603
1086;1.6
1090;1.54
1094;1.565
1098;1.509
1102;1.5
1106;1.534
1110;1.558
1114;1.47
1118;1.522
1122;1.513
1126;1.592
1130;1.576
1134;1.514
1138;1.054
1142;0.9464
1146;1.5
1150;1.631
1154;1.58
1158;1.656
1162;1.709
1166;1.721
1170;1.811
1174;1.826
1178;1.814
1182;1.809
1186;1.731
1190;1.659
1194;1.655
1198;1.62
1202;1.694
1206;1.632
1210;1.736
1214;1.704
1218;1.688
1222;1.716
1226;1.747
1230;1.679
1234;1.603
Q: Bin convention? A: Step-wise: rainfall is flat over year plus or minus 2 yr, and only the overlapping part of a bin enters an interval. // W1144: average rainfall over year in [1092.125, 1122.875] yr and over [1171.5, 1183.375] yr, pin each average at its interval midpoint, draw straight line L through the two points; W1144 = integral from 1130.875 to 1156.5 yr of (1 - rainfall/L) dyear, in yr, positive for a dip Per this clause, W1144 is 4.44 yr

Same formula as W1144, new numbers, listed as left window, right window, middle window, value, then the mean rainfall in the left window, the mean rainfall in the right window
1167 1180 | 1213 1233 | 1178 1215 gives 1.3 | 1.81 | 1.7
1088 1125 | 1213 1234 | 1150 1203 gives -2.7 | 1.53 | 1.7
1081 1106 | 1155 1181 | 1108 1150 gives 5.3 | 1.55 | 1.75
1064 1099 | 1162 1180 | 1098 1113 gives 1.1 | 1.59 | 1.78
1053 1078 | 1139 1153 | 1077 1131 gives -1.4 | 1.65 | 1.35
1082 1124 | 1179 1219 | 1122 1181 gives 1.8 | 1.53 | 1.7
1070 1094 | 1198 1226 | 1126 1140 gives 1.9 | 1.59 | 1.69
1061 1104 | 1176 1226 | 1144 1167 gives 0.4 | 1.58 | 1.71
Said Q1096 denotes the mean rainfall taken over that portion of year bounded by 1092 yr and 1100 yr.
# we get 1.54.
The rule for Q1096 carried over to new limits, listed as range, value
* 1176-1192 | 1.75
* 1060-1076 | 1.63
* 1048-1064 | 1.71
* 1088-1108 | 1.53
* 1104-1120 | 1.52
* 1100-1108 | 1.52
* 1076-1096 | 1.58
